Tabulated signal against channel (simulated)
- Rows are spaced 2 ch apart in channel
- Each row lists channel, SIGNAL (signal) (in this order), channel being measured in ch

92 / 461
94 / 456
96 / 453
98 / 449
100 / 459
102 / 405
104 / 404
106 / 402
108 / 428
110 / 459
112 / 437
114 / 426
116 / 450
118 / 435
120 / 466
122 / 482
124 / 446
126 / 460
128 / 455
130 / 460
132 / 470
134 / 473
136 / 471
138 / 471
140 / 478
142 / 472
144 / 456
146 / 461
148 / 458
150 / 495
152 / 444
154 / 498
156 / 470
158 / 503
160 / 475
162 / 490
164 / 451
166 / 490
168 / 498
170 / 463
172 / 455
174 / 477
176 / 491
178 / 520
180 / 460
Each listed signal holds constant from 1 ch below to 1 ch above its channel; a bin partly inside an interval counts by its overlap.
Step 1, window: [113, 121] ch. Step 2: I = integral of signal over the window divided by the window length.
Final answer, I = 444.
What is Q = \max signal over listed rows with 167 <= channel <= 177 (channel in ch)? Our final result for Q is 498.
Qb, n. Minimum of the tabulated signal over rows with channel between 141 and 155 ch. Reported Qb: 444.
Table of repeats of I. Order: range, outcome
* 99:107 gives 418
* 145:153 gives 464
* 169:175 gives 465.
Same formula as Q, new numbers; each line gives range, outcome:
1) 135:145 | 478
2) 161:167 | 490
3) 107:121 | 466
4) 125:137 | 473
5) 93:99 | 456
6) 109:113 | 459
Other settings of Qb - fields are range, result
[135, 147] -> 456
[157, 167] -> 451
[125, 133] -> 455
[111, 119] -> 426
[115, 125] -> 435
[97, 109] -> 402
